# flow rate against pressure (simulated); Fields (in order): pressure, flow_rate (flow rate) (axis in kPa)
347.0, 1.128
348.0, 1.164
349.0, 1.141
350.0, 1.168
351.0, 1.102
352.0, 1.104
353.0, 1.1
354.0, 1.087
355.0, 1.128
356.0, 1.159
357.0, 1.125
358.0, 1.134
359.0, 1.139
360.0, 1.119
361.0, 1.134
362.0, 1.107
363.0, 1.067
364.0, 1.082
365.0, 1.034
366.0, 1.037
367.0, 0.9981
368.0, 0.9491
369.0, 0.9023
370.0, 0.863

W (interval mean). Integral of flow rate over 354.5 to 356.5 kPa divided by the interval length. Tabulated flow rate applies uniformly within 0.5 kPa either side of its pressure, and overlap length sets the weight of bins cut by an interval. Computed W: 1.14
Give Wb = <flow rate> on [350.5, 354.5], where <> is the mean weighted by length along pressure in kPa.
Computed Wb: 1.1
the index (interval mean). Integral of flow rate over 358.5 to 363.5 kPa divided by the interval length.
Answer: 1.11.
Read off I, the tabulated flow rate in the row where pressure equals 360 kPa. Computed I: 1.119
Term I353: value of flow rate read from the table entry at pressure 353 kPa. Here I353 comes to 1.1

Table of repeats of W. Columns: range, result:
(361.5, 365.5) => 1.07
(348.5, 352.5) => 1.13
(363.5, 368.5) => 1.02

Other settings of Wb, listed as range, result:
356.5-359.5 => 1.13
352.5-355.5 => 1.11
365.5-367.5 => 1.02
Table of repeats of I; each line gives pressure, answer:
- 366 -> 1.037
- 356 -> 1.159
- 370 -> 0.863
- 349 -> 1.141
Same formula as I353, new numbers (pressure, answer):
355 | 1.128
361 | 1.134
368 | 0.9491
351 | 1.102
